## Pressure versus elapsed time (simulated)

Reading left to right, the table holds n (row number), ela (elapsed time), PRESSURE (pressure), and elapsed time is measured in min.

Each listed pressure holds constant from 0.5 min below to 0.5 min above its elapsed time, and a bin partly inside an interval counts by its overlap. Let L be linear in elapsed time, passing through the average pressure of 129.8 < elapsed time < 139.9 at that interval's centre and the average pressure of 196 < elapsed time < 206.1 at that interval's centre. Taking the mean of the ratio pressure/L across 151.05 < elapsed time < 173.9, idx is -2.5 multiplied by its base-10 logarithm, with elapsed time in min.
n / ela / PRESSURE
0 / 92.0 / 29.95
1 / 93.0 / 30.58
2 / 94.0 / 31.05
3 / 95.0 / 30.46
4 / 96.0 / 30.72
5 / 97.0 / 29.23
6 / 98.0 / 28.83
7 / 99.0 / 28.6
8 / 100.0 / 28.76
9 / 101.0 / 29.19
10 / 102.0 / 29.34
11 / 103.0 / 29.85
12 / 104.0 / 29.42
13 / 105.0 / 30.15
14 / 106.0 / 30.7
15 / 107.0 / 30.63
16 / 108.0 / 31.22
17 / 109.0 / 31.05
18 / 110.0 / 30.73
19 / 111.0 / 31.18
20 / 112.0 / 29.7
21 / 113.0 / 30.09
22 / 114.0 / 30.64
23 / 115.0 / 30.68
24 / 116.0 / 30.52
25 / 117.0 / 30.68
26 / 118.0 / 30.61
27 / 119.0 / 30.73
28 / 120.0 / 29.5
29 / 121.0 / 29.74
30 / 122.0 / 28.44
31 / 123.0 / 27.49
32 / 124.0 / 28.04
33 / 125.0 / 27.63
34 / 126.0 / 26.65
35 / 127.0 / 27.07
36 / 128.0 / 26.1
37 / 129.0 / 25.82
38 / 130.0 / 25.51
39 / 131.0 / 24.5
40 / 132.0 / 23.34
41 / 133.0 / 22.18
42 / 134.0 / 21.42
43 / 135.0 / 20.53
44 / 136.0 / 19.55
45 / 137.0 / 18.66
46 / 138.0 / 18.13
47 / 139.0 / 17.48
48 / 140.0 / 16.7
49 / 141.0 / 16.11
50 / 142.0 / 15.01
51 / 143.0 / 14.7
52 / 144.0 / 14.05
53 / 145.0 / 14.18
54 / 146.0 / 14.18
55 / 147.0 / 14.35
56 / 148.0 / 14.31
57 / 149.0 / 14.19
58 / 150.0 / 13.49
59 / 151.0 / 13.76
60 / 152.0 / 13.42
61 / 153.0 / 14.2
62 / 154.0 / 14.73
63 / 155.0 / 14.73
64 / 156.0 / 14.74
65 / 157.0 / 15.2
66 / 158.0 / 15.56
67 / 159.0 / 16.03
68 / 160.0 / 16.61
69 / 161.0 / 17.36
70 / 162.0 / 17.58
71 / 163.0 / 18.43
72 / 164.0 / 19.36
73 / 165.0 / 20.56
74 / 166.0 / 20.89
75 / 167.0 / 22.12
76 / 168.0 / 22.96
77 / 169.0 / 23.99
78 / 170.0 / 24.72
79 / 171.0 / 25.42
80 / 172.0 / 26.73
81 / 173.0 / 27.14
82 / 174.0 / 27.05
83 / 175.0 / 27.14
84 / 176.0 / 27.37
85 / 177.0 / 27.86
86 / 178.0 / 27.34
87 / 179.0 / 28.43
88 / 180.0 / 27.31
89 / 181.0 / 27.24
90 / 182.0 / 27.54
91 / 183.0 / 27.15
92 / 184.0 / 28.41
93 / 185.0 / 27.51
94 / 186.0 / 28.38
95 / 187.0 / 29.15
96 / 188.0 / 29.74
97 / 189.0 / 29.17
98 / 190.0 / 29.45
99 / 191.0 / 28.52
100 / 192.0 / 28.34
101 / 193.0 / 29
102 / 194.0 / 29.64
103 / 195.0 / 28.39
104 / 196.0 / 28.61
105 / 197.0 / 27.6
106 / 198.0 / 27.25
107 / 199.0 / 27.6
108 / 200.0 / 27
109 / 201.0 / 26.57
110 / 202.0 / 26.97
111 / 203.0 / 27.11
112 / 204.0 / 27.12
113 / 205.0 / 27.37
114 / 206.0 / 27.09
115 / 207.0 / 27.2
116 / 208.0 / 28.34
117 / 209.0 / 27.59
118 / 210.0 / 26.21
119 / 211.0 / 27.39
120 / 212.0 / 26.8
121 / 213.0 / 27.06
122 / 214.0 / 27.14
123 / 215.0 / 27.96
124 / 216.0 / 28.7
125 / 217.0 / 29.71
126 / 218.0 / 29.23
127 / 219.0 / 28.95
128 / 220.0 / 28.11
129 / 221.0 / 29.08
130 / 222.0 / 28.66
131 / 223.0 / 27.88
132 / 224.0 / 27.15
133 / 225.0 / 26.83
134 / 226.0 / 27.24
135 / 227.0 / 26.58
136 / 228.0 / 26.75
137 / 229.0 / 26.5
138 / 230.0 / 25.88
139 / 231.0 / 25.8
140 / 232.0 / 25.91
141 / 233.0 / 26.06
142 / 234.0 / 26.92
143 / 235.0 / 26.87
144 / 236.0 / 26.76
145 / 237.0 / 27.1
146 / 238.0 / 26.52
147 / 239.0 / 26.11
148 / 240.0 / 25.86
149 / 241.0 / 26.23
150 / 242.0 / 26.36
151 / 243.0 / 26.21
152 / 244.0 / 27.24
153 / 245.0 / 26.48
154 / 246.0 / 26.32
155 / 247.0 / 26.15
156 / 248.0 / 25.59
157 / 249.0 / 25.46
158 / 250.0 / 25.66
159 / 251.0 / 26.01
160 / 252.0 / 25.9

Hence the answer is 0.22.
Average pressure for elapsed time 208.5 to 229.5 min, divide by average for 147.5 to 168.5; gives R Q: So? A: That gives 1.66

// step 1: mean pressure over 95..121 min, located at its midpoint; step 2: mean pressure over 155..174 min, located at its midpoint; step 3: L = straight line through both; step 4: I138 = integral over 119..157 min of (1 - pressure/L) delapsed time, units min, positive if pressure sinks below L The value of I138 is 8.1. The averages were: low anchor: 30.1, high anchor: 20.3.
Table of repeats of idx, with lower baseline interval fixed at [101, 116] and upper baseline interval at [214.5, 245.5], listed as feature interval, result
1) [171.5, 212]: 0.015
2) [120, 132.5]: 0.118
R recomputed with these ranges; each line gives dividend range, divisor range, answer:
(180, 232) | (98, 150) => 1.12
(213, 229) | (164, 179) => 1.12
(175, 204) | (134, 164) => 1.76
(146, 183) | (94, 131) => 0.70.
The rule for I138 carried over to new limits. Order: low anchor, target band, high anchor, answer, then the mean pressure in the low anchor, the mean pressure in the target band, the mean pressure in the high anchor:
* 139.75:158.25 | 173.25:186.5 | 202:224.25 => -4.23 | 14.6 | 27.6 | 27.8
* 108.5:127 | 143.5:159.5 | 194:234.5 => 7.99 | 29.6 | 14.4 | 27.4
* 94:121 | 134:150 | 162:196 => 6.84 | 30.1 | 16.2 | 26.3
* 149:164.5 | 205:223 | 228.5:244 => -3.53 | 15.6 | 27.9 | 26.4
